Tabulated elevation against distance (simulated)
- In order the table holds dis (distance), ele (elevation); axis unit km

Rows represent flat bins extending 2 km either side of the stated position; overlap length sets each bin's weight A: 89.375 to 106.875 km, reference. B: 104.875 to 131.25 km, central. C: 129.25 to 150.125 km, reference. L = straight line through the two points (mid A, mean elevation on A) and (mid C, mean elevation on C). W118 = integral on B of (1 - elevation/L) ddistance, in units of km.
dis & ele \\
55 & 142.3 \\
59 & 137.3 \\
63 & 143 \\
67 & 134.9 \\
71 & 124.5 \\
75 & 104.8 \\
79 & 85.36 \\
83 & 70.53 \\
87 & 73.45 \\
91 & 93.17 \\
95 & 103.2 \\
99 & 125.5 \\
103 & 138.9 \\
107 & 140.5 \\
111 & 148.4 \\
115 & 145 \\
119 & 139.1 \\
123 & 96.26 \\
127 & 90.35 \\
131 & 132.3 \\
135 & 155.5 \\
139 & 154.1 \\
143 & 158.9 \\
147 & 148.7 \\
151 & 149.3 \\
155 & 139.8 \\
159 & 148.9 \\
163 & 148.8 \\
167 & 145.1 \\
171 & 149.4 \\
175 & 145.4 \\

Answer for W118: 1.1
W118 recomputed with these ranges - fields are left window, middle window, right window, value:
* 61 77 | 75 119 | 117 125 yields 2.9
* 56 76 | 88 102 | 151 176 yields 2.9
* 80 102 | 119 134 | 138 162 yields 1.6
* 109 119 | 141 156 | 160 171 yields -0.3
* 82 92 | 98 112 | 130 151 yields -4.9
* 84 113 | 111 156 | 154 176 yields -1.9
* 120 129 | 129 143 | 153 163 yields -4.2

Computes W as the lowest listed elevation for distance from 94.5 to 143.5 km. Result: 90.35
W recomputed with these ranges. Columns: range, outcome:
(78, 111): 70.53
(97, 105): 125.5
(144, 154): 148.7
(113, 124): 96.26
